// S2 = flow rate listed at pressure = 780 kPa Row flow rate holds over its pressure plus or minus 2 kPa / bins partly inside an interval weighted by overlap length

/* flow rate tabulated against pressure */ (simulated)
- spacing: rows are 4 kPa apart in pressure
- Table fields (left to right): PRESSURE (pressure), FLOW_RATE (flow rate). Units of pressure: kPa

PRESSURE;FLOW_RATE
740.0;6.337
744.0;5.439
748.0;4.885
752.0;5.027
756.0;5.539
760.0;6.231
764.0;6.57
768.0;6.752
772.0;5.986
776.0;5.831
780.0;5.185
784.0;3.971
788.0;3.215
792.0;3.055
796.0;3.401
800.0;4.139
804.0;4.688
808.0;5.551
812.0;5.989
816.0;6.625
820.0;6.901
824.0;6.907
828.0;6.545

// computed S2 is 5.185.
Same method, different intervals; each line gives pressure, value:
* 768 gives 6.752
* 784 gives 3.971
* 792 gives 3.055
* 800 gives 4.139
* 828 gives 6.545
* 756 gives 5.539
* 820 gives 6.901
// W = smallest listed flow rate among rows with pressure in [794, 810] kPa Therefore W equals 3.401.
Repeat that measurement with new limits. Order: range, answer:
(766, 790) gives 3.215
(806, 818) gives 5.551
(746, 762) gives 4.885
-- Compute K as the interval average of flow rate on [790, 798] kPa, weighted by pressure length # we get 3.23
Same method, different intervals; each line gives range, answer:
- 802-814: 5.41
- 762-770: 6.66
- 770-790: 4.84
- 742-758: 5.22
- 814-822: 6.76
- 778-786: 4.58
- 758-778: 6.27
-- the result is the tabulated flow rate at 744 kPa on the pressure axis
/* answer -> 5.439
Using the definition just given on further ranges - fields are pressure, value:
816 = 6.625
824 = 6.907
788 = 3.215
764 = 6.57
